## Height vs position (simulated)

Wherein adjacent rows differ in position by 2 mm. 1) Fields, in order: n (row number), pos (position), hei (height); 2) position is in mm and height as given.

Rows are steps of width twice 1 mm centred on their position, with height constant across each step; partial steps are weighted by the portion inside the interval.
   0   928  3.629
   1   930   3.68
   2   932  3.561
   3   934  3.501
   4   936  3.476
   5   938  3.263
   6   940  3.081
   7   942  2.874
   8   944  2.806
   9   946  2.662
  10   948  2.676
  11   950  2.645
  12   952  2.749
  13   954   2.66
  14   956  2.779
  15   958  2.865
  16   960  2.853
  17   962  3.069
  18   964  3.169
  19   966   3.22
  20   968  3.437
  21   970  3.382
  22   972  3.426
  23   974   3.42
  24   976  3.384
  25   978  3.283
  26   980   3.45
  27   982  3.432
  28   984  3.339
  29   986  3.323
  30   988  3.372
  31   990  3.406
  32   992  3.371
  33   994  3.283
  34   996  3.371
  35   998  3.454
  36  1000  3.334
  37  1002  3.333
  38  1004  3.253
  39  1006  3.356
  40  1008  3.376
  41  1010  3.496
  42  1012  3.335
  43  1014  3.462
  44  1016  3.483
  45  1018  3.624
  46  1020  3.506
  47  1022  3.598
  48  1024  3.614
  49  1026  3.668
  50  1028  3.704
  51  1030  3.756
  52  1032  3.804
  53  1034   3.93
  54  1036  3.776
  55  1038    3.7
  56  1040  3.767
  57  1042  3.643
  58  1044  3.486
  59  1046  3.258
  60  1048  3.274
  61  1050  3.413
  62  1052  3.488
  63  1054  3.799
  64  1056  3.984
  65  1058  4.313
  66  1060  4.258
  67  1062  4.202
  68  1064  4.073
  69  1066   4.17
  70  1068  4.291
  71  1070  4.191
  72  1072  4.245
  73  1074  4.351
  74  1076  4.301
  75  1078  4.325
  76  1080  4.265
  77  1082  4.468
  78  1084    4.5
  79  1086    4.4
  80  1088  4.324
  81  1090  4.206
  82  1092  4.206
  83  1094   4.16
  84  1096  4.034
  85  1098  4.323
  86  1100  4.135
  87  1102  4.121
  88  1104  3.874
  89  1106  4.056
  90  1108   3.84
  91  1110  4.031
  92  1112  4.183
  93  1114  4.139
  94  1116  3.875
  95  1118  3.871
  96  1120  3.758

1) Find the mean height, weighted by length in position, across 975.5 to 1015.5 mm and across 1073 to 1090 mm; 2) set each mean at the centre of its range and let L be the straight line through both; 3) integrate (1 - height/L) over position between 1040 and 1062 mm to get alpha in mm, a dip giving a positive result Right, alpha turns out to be 1.6 mm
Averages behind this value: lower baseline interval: 3.37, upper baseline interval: 4.36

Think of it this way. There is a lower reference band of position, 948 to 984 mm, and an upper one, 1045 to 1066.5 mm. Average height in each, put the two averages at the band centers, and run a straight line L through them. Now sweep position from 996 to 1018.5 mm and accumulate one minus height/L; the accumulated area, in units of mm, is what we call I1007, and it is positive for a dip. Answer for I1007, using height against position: 0.3 mm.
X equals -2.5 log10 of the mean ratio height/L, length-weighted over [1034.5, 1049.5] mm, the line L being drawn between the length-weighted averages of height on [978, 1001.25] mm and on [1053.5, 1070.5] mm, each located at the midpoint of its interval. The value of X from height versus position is 0.11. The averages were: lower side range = 3.37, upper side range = 4.15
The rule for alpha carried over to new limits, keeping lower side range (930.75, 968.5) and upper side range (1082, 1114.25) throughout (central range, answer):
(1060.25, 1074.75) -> -1.1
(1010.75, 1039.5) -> -0.3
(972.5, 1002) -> -0.6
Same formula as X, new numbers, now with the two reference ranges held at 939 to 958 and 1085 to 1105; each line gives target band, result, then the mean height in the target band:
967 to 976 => -0.14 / 3.41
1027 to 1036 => -0.07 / 3.8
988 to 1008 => -0.03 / 3.35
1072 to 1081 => -0.08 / 4.3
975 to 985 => -0.10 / 3.38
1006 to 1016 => -0.01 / 3.42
